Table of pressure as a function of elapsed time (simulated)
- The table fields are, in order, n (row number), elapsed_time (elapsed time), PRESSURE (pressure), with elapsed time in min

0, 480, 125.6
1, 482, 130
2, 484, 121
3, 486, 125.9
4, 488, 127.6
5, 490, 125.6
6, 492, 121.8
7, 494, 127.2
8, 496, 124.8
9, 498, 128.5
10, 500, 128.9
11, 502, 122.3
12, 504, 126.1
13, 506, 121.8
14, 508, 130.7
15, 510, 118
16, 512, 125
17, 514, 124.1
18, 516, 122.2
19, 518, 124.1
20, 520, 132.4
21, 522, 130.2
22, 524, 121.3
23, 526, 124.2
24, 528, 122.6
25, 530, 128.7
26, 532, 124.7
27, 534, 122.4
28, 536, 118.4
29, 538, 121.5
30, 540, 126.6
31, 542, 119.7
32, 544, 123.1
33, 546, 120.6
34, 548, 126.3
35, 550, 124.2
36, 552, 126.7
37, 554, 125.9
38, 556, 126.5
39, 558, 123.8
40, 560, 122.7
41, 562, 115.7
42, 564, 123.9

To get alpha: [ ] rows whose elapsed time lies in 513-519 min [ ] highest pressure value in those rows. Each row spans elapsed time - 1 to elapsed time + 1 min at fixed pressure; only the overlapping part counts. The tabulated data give 124.1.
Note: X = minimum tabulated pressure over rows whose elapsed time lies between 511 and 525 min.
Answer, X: 121.3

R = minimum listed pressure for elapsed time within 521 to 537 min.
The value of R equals 118.4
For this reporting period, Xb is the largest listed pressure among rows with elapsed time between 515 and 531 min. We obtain 132.4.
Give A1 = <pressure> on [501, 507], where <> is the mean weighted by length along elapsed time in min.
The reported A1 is 123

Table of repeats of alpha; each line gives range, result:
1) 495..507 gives 128.9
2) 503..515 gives 130.7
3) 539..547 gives 126.6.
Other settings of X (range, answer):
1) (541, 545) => 119.7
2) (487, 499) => 121.8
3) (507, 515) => 118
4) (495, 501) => 124.8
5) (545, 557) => 120.6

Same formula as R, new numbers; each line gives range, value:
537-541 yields 121.5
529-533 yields 124.7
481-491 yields 121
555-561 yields 122.7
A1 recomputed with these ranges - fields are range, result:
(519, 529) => 126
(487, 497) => 125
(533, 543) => 122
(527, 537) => 123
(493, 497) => 126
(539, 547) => 122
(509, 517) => 122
